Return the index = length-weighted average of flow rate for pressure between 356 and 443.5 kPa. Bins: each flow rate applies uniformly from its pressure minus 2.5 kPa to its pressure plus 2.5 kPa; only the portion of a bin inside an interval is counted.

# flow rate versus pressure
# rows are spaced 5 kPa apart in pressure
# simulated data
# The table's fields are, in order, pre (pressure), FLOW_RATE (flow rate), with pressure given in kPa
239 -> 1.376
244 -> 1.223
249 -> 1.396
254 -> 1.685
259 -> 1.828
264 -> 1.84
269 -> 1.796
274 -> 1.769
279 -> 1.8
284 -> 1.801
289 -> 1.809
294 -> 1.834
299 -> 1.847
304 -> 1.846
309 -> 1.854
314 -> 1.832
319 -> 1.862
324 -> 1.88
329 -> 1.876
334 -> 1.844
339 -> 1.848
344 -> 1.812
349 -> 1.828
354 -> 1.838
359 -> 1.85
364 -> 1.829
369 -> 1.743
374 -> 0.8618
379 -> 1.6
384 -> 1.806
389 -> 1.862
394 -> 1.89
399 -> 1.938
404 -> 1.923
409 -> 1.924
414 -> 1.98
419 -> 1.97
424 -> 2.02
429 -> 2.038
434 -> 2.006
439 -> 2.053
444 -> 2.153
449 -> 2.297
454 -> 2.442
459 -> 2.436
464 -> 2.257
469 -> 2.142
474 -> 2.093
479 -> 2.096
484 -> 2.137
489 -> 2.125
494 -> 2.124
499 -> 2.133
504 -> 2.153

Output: 1.85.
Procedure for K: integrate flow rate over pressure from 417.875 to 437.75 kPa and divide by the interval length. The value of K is 2.01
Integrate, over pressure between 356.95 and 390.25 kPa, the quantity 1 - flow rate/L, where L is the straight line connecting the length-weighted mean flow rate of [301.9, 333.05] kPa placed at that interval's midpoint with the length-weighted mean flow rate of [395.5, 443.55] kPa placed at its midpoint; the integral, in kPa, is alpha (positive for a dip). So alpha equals 5.0 kPa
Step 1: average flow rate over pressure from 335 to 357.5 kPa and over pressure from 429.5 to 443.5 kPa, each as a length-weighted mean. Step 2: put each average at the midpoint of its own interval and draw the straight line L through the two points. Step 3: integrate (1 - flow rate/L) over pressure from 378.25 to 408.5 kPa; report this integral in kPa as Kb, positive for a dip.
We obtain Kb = 1.4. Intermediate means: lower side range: 1.83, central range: 1.86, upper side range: 2.05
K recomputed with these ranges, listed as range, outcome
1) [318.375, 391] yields 1.75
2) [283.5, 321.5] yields 1.84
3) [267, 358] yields 1.83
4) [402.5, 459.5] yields 2.1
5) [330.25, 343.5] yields 1.84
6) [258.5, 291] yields 1.8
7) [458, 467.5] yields 2.31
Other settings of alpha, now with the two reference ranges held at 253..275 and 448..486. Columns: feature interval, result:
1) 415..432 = 1.07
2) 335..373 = 3.88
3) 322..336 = 0.48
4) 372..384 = 3.98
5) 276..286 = 0.16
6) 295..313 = 0.31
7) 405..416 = 0.86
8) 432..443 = 0.63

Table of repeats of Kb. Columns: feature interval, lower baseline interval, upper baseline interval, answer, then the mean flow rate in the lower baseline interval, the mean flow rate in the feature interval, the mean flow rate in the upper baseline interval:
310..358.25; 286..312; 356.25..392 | -2.6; 1.84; 1.85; 1.65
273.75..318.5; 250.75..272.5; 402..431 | -0.2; 1.77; 1.83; 1.98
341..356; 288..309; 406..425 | 0.5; 1.84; 1.83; 1.97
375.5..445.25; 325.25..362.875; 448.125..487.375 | 4.5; 1.84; 1.92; 2.23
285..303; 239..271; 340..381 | -2.2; 1.61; 1.83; 1.68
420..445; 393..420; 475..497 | -0.6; 1.94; 2.04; 2.12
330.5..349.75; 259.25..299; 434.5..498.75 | 1.0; 1.81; 1.84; 2.19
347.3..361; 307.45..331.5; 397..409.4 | 0.4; 1.86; 1.84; 1.93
